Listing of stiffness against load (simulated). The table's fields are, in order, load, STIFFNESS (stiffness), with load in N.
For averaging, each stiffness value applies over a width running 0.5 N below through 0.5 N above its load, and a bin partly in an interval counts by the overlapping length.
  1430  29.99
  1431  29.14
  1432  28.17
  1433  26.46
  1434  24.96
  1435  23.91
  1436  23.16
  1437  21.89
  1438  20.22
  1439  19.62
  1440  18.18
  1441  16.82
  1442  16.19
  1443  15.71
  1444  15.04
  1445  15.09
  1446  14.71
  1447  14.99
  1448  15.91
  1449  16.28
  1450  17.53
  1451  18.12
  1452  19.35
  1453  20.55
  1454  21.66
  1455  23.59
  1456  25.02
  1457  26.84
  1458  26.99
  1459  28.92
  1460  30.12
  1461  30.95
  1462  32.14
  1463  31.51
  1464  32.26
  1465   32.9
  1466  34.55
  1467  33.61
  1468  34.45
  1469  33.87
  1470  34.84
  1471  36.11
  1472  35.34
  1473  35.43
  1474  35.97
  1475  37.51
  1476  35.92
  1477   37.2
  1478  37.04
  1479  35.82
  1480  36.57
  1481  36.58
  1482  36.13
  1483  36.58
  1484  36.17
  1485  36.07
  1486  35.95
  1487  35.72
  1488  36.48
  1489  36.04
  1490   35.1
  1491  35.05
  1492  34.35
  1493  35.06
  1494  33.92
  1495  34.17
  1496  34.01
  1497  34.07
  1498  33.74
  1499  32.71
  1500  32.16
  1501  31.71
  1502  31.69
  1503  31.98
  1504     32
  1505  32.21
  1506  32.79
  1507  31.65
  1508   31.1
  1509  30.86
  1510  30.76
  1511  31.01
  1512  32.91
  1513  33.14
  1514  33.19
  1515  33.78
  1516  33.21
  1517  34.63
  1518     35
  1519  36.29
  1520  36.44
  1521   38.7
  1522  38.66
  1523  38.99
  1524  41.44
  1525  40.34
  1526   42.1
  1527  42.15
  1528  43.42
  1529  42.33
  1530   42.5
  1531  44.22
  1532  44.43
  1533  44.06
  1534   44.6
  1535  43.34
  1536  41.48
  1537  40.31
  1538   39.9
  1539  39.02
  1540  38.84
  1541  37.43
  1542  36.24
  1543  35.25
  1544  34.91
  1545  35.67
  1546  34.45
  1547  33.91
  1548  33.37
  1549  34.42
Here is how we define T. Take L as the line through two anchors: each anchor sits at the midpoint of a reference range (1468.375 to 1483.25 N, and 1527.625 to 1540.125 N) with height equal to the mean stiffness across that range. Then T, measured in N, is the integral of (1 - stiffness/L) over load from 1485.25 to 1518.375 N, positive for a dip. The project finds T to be 4.58 N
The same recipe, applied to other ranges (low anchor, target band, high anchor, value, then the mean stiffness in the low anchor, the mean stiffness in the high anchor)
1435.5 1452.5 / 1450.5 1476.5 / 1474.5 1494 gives -3.5 N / 17.6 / 36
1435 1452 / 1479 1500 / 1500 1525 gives -4.9 N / 17.7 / 34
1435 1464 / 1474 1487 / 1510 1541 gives -3.6 N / 21.6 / 38.9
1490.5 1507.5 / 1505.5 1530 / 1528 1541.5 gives 1.0 N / 33.1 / 41.8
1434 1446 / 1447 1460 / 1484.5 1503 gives 0.6 N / 18.8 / 34.3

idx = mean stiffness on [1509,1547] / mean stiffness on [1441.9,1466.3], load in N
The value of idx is 1.6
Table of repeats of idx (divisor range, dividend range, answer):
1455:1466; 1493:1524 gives 1.14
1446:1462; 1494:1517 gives 1.45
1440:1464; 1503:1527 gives 1.61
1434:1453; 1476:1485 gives 2.00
